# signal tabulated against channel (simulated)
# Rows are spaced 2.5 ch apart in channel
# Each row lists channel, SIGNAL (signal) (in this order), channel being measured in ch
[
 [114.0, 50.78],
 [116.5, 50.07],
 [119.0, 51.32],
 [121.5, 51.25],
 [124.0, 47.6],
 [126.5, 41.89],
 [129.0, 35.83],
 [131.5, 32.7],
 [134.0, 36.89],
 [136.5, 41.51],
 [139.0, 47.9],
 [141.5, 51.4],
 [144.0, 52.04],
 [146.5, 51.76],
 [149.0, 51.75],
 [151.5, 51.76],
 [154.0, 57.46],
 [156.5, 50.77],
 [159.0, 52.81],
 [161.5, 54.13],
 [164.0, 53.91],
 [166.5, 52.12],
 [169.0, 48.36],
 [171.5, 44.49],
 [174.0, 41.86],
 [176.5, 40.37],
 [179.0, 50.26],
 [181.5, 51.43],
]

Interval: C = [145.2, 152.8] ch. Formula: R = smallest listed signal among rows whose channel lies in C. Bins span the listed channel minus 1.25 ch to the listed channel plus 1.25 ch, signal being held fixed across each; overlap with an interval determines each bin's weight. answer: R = 51.75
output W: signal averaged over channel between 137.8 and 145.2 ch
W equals 50.5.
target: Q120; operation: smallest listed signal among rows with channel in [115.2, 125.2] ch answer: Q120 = 47.6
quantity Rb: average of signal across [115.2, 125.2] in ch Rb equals 50.1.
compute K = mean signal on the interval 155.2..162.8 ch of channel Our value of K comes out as 52.6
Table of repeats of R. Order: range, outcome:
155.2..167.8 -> 50.77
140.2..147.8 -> 51.4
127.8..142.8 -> 32.7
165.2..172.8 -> 44.49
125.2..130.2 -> 35.83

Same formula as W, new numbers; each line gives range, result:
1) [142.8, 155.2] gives 52.9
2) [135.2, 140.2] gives 44.6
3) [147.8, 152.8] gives 51.8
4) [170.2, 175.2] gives 43.2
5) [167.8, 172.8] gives 46.4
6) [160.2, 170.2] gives 52.2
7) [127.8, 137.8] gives 36.8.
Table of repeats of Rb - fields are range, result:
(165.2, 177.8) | 45.5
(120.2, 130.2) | 44.2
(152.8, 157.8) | 54.1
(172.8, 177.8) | 41.2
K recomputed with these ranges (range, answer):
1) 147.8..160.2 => 52.9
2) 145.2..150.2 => 51.8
